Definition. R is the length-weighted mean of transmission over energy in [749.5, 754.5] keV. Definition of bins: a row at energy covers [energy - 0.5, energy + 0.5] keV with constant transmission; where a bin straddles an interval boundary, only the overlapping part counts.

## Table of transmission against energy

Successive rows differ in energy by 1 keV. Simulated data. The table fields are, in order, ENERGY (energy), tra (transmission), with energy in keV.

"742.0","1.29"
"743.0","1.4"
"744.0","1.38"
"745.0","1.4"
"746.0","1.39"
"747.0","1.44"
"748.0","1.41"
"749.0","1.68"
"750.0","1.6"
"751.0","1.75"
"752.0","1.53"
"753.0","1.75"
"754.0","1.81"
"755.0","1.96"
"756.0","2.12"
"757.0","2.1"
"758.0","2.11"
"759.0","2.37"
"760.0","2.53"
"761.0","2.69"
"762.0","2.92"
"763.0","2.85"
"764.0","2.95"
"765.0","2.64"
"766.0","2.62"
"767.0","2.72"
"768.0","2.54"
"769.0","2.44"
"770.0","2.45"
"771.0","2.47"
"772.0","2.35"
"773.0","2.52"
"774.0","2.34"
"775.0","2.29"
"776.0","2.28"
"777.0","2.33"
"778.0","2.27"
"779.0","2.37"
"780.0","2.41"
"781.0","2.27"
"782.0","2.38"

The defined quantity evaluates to 1.69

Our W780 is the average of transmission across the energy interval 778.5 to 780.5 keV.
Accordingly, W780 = 2.39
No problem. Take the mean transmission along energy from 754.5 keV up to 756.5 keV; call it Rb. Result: 2.04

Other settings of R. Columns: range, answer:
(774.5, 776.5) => 2.29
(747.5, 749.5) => 1.54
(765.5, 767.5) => 2.67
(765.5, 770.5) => 2.55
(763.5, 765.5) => 2.79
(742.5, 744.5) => 1.39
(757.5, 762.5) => 2.52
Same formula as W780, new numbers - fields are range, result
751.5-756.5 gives 1.83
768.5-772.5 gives 2.43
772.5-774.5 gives 2.43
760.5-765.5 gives 2.81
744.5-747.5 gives 1.41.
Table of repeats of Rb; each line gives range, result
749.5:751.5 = 1.68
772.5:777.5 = 2.35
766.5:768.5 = 2.63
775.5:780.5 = 2.33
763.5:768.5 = 2.69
